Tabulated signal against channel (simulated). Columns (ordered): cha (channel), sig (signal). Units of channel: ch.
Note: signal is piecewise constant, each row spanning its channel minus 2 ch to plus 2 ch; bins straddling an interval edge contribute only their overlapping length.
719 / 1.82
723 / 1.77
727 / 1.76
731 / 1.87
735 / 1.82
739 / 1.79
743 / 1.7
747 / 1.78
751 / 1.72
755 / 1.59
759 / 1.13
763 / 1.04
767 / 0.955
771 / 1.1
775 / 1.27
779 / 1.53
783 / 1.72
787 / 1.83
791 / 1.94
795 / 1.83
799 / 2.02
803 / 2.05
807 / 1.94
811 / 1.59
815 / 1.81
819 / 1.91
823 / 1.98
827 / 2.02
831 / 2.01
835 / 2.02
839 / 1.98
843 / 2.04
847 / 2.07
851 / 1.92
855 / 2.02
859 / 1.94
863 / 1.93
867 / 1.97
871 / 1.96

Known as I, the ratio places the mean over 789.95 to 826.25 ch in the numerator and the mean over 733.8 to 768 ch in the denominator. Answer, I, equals 1.26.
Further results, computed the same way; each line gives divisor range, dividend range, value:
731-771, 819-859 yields 1.33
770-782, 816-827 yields 1.44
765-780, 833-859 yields 1.68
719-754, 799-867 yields 1.10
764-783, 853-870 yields 1.56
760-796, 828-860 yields 1.38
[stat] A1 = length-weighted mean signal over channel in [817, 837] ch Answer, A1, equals 1.99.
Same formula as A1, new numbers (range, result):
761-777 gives 1.09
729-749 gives 1.79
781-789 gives 1.77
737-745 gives 1.75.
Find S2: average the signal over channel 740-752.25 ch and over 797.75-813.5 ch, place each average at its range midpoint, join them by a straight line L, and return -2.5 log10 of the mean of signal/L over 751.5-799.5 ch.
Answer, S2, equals 0.22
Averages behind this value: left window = 1.74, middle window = 1.49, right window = 1.89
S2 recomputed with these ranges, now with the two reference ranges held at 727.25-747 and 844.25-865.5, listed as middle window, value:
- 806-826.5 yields 0.036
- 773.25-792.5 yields 0.129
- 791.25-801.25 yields -0.026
